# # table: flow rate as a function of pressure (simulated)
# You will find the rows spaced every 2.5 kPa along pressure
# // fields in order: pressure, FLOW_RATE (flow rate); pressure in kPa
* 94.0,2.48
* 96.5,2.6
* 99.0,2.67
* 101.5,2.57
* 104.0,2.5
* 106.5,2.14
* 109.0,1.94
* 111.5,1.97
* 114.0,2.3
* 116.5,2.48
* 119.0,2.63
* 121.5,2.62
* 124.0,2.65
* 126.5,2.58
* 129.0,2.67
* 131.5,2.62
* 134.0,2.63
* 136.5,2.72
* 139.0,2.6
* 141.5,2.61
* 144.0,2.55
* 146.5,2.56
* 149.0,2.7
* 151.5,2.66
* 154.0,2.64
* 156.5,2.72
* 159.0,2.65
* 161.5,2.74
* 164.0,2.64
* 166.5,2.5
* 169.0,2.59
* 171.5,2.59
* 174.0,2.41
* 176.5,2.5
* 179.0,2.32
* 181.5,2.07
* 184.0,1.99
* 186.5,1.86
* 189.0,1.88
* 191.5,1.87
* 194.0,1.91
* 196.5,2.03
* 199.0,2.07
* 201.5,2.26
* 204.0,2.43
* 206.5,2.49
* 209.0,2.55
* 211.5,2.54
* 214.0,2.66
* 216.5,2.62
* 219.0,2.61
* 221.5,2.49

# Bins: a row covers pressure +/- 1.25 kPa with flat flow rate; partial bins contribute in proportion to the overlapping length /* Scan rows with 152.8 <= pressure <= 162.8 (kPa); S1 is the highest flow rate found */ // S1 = 2.74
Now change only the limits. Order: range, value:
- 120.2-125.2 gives 2.65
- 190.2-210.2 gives 2.55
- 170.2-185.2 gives 2.59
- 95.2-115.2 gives 2.67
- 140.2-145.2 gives 2.61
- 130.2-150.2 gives 2.72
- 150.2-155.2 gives 2.66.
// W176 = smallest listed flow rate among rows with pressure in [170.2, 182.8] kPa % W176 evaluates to 2.07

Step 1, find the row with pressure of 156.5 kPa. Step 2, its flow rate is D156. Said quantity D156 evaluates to 2.72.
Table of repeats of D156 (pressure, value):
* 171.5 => 2.59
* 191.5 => 1.87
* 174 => 2.41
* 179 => 2.32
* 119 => 2.63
